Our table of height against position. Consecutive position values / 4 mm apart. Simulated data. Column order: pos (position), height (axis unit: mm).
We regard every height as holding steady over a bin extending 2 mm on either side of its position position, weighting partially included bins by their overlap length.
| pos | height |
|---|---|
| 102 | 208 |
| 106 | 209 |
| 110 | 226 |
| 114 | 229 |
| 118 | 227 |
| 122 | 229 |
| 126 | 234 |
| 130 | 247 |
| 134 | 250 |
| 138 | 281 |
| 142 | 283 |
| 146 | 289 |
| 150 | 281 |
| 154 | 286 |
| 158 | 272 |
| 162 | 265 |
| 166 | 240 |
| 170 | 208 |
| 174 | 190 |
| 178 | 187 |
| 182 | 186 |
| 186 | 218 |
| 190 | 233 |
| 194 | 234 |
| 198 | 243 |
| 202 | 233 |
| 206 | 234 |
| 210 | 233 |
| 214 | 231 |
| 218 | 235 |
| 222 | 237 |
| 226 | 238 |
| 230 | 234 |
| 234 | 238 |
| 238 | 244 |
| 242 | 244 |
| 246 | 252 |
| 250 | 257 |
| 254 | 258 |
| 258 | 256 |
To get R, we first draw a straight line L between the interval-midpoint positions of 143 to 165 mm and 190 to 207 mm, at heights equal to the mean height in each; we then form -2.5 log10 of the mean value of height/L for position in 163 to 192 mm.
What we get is 0.21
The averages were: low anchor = 277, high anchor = 236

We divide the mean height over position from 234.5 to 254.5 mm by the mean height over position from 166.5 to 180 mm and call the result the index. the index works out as 1.25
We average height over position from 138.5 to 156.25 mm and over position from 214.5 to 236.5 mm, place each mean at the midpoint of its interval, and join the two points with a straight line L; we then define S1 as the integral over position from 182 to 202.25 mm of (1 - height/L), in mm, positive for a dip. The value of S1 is 2.3 mm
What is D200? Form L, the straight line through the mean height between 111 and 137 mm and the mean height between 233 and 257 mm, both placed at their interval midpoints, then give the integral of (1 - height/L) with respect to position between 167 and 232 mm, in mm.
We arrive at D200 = 5.7 mm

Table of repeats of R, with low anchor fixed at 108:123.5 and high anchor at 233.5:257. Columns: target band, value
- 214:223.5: 0.05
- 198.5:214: 0.04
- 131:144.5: -0.17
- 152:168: -0.13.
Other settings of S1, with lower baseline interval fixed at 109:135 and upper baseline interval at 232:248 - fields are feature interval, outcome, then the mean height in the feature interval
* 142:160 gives -3.4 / 282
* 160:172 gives 0.0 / 238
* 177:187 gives 1.8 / 196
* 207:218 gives 0.4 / 233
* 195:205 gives 0.2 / 237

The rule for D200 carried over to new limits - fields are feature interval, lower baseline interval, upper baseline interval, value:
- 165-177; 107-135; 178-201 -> 0.8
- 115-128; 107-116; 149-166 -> 0.3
